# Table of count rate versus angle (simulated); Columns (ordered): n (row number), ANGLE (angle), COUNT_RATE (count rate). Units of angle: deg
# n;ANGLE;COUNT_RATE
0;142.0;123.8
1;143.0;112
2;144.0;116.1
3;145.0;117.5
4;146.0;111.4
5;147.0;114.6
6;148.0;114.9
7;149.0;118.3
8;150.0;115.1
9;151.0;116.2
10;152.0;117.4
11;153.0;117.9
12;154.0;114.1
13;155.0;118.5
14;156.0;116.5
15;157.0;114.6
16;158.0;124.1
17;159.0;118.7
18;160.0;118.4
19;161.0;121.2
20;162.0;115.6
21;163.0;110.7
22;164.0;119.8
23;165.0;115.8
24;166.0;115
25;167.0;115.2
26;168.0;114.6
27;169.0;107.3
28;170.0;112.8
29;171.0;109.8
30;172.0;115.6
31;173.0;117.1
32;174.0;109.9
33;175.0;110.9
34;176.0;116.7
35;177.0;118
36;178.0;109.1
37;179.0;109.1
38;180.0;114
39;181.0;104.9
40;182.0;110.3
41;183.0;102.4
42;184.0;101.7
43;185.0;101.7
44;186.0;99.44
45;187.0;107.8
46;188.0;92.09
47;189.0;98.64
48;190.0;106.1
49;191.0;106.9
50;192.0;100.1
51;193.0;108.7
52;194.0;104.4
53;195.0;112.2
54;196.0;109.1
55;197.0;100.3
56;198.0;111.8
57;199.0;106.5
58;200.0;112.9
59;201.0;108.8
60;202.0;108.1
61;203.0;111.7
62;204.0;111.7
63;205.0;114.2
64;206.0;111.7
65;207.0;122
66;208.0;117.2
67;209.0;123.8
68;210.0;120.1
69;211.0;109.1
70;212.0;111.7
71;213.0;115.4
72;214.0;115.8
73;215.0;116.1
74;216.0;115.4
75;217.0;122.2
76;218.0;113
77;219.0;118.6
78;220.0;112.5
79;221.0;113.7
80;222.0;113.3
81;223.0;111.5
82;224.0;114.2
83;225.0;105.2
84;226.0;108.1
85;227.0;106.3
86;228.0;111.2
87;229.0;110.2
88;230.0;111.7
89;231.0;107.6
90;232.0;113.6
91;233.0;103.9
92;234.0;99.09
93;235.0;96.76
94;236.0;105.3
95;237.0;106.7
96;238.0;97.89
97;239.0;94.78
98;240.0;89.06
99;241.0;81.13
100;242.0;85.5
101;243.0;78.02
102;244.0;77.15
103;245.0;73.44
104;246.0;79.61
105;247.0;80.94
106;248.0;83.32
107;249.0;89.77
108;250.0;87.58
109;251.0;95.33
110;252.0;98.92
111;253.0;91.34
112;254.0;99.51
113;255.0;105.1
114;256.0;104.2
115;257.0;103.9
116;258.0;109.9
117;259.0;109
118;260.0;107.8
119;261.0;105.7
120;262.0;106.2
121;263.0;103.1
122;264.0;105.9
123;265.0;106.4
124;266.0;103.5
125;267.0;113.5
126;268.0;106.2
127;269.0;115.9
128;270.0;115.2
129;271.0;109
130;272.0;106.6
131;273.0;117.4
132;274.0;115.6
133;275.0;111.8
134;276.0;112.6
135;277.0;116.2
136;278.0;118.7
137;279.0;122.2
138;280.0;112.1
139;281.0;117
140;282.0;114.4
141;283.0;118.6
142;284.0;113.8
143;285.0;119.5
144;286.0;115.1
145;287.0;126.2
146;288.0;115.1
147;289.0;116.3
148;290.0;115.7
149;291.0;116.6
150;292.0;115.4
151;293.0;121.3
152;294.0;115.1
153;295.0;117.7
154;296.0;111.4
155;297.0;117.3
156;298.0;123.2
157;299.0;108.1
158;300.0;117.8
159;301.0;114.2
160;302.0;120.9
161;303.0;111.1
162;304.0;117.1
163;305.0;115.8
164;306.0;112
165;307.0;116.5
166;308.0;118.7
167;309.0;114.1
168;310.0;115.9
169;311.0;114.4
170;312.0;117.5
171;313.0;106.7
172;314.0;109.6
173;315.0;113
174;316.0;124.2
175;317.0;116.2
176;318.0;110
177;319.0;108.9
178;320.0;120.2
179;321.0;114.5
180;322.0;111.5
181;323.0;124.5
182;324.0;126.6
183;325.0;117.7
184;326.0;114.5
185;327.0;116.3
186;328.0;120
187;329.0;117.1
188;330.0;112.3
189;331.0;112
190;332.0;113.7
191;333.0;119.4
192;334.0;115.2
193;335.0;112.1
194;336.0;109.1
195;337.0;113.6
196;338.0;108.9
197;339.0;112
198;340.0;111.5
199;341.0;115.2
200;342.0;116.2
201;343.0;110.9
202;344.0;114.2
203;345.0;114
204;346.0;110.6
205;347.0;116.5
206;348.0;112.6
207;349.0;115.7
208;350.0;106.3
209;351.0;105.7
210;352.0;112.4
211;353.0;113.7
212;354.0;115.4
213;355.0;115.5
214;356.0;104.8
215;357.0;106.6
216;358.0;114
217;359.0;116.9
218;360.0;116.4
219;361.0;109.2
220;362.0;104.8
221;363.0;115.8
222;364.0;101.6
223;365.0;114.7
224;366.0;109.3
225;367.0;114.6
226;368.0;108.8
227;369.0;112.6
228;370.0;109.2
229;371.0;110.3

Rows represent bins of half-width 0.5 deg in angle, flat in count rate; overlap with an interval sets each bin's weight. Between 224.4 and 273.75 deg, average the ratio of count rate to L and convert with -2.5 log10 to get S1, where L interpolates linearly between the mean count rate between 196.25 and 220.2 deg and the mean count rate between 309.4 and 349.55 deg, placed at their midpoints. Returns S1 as 0.14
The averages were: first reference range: 114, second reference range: 115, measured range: 101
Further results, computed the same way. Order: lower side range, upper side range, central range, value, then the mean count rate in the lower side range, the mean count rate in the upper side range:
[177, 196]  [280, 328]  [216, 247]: 0.08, 105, 116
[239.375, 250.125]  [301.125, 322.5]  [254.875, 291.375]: -0.17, 82.3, 115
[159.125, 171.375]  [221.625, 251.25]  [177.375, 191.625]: 0.06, 115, 97.2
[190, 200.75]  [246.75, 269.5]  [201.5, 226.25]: -0.09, 107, 102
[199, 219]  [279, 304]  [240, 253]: 0.34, 115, 117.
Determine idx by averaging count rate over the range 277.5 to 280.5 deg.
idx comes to 118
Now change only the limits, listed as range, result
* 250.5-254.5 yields 96.3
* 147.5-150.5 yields 116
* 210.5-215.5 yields 114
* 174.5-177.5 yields 115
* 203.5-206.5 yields 113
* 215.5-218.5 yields 117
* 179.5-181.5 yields 109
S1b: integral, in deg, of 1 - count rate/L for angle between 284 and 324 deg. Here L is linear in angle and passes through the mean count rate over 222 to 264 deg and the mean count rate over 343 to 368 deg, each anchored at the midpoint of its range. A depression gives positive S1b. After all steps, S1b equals -3.8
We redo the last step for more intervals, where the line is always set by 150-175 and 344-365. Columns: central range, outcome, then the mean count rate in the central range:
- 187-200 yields 1.1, 105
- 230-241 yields 1.3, 101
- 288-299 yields -0.4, 117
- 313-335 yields -0.7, 116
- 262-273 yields 0.4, 109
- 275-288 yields -0.4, 117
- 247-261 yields 1.9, 98.5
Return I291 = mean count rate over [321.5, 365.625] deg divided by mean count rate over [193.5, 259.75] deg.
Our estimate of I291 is 1.08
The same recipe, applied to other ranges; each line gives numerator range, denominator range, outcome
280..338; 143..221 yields 1.03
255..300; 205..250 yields 1.08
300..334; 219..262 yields 1.16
